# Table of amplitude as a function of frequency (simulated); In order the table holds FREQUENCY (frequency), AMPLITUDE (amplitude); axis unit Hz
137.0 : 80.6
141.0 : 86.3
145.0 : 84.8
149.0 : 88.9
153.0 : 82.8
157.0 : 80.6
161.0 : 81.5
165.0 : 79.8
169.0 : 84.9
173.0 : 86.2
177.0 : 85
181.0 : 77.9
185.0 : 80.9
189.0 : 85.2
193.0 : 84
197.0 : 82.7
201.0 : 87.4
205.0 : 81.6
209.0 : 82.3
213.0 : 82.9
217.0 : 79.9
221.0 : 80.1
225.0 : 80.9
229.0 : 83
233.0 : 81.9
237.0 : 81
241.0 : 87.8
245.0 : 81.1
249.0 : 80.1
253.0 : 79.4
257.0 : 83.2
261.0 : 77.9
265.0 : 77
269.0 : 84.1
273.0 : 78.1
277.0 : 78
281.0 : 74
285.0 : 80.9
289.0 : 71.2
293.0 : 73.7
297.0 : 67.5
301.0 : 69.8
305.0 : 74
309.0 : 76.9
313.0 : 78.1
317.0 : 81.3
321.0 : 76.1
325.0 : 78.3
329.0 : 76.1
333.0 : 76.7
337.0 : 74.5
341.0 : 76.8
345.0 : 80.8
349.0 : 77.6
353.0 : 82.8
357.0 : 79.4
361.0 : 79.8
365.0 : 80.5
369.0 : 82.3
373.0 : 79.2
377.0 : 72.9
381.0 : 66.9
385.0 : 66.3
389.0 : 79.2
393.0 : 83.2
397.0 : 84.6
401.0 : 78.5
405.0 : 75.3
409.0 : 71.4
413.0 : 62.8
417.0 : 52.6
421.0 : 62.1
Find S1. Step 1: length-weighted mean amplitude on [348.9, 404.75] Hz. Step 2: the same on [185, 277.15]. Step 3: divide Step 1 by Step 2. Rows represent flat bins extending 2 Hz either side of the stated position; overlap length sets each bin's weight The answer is 0.95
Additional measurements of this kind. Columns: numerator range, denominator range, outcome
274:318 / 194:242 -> 0.91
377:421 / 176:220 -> 0.87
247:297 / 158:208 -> 0.94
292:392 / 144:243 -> 0.92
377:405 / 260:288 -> 0.97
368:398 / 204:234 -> 0.94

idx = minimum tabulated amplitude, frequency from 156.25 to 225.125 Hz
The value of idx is 77.9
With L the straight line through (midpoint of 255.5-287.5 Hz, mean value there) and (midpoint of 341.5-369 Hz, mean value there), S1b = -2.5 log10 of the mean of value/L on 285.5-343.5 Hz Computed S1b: 0.06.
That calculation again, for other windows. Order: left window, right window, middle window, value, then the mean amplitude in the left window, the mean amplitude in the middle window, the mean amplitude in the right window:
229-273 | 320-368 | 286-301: 0.12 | 81.3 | 71.3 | 78.4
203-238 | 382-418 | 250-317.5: 0.03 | 81.5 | 76.7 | 73.1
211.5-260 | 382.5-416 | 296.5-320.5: 0.05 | 81.7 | 75.1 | 74.4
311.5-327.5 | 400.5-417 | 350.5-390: -0.05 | 78.4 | 76.9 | 69.1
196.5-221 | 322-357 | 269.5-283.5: 0.04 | 82.6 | 77.6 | 78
